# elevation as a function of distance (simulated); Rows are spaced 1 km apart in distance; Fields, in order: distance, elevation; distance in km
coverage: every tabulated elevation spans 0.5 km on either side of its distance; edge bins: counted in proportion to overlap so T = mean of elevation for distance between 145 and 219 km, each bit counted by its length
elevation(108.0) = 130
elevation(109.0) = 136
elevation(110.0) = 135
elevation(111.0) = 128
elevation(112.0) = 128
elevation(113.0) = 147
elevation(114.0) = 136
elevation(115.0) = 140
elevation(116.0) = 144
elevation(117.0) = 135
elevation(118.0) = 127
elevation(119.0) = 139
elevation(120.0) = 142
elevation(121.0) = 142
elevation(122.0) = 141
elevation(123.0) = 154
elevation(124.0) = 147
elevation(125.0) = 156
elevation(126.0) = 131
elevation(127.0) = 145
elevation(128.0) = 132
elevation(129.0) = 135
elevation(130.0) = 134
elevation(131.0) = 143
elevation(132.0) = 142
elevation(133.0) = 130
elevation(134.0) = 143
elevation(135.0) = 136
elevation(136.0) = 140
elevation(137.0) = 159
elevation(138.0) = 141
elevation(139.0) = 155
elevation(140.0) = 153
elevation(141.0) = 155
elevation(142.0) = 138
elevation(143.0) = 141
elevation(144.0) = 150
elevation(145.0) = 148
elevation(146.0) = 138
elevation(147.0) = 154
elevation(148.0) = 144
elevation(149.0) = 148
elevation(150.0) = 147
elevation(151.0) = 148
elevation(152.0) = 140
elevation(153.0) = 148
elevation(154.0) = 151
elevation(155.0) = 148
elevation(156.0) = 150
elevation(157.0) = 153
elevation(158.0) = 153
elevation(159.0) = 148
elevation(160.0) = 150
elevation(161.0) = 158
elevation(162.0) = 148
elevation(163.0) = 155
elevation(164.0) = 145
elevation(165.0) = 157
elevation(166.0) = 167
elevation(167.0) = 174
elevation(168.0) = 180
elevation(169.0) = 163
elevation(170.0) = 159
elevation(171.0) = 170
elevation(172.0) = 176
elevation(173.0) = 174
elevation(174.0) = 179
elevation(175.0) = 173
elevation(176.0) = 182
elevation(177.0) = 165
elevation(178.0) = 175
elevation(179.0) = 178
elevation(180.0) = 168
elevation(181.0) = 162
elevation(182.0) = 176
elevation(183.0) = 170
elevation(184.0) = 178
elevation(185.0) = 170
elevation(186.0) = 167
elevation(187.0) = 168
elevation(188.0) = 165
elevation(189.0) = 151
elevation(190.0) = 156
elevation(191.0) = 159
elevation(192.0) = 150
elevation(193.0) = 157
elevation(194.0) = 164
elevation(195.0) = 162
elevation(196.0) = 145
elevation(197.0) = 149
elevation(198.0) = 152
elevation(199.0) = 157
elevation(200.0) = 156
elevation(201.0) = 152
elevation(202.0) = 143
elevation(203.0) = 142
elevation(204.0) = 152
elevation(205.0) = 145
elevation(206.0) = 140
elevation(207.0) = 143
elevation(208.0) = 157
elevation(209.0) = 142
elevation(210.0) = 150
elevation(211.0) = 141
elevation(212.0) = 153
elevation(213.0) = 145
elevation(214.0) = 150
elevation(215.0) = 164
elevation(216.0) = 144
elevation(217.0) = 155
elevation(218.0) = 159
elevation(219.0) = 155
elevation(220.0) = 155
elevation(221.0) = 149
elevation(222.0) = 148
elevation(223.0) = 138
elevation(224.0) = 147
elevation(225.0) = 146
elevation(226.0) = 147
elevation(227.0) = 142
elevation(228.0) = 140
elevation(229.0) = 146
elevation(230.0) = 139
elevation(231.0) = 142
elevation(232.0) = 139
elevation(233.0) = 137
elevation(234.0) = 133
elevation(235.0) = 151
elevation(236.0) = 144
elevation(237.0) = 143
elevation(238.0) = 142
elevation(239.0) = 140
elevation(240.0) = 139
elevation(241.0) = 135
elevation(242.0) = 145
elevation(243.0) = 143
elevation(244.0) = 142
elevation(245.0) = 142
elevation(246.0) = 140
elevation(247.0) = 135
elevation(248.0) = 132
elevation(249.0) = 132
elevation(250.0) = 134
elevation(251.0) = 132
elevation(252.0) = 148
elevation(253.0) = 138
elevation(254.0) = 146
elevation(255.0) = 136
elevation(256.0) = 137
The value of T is 157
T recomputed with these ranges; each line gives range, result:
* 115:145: 142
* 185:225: 152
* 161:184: 168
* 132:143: 145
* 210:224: 150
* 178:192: 166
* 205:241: 146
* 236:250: 139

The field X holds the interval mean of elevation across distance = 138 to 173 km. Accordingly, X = 153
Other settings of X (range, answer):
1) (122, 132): 142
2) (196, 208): 148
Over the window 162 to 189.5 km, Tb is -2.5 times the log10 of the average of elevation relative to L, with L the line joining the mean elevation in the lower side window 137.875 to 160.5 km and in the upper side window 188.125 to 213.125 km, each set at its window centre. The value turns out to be -0.13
